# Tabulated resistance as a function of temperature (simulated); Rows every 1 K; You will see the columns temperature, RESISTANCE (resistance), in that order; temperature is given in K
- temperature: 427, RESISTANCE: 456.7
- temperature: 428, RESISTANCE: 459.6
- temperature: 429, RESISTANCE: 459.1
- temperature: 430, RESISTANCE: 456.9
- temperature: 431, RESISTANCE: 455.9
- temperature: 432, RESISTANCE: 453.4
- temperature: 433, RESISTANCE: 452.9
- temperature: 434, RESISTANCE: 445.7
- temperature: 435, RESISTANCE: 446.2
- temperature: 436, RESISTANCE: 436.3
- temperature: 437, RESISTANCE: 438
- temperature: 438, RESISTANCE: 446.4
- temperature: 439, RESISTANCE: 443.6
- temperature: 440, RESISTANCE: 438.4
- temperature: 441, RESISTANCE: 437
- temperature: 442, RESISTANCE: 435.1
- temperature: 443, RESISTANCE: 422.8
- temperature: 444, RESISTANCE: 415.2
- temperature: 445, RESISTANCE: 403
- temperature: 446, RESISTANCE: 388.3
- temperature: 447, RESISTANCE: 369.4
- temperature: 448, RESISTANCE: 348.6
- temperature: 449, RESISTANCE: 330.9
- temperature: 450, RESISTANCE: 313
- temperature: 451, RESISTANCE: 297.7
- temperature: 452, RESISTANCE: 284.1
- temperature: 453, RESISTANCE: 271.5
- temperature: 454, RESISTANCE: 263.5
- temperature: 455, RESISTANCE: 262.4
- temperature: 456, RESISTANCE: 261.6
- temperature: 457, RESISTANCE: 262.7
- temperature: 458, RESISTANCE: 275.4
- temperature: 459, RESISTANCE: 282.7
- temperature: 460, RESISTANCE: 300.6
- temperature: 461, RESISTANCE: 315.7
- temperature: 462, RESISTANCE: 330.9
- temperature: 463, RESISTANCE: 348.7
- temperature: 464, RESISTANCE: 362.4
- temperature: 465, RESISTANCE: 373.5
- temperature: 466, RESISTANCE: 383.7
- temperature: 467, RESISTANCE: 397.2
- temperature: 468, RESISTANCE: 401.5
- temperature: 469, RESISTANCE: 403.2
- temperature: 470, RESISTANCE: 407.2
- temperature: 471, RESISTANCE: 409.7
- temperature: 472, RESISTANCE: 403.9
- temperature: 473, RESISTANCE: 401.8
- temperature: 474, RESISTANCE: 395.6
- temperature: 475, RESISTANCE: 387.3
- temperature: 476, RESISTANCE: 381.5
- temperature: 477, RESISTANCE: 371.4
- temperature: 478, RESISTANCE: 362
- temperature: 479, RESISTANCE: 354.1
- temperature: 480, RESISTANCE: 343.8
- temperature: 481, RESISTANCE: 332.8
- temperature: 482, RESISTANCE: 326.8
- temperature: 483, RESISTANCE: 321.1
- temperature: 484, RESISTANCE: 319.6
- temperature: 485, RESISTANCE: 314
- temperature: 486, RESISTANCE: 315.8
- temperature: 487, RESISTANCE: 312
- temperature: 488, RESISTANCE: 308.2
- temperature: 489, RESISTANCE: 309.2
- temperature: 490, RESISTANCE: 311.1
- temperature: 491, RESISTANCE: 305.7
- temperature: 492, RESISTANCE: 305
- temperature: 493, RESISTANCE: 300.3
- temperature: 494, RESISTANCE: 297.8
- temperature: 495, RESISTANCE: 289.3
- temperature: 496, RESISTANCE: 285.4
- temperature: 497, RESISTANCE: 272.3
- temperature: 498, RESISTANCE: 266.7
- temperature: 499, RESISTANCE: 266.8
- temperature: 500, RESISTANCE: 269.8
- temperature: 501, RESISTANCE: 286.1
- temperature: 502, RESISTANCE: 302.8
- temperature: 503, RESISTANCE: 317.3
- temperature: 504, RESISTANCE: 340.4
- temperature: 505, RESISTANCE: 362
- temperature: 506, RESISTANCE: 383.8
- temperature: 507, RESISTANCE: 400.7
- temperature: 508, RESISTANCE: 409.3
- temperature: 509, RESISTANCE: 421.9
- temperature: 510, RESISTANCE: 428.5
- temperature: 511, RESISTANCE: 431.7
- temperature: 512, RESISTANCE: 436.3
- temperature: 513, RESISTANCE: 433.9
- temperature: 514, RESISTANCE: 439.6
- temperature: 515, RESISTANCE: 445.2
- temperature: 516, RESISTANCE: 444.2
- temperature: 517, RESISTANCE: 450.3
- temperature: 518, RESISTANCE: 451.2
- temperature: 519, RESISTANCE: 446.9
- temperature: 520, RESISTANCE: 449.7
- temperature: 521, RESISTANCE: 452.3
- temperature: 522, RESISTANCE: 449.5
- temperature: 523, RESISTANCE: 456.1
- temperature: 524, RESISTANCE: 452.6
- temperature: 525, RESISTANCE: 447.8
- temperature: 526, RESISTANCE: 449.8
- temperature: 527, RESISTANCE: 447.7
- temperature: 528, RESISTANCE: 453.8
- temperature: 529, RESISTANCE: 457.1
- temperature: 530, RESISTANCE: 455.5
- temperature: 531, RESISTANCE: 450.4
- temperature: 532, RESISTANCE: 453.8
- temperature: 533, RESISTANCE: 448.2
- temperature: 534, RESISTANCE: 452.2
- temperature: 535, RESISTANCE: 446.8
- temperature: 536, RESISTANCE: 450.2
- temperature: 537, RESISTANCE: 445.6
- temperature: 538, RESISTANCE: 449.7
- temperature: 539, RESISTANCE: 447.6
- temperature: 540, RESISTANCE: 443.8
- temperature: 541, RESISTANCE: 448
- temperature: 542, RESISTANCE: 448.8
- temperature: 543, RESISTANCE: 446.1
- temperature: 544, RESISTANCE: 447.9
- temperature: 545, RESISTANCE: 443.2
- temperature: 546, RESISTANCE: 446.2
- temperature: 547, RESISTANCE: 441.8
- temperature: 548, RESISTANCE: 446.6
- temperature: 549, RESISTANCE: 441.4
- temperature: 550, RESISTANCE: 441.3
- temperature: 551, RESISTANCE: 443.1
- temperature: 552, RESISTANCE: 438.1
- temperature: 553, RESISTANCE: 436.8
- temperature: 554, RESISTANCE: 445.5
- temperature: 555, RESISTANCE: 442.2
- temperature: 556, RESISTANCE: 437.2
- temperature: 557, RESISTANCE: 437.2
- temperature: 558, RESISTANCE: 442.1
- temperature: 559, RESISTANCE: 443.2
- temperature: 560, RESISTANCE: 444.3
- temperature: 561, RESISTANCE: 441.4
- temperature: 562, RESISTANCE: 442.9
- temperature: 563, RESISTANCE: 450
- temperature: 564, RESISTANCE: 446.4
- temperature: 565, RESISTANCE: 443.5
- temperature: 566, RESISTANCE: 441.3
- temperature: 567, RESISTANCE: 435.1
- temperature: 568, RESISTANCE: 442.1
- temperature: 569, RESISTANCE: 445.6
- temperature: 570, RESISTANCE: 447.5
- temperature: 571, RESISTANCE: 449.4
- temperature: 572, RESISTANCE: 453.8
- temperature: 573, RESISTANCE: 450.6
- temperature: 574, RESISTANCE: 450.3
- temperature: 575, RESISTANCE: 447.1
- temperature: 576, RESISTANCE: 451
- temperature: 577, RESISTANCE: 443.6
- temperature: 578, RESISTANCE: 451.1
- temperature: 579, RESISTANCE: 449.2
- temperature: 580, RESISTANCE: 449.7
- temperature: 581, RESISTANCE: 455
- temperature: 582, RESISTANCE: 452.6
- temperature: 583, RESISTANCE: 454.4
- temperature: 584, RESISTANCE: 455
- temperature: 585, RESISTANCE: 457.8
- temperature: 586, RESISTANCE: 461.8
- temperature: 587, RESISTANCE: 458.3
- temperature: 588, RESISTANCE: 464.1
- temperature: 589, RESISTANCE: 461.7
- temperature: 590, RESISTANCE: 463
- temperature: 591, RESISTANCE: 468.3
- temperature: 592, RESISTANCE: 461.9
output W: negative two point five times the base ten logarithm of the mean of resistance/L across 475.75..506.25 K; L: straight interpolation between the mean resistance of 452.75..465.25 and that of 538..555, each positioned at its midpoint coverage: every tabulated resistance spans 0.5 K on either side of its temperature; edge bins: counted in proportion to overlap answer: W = 0.115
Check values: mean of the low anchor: 300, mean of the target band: 316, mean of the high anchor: 444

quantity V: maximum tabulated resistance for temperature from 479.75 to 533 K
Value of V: 457.1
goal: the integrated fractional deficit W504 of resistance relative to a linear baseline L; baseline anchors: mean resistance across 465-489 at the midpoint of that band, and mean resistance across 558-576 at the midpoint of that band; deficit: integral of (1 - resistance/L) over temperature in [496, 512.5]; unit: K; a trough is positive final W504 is 1.7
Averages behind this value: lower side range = 362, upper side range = 446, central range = 348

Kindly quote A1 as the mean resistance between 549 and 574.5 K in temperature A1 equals 444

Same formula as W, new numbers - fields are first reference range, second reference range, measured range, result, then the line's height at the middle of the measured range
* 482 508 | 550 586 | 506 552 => -0.186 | 375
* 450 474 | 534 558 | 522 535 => -0.075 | 422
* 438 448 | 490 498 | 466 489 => -0.088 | 333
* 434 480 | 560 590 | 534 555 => -0.041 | 429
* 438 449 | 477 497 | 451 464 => 0.282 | 379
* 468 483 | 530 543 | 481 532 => 0.110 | 413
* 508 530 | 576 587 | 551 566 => 0.019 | 450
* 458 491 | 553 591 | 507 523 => -0.123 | 392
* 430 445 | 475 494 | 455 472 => 0.096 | 378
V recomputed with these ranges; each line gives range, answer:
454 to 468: 401.5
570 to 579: 453.8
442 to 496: 435.1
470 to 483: 409.7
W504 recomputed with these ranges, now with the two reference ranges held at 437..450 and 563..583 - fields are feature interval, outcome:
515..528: -0.6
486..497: 3.1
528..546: -0.6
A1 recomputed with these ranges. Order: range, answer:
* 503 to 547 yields 437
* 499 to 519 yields 391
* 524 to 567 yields 446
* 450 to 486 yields 340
